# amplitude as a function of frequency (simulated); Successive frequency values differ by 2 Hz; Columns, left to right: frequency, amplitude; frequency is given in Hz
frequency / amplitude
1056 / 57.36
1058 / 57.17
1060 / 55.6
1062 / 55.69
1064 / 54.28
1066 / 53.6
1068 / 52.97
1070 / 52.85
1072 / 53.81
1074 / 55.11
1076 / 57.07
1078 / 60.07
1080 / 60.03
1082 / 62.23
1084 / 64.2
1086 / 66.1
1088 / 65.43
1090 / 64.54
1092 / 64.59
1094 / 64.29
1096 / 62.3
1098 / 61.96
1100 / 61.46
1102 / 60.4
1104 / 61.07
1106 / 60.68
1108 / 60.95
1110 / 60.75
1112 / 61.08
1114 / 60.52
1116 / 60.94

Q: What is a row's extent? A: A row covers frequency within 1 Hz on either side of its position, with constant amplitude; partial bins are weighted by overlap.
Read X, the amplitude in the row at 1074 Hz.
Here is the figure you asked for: 55.11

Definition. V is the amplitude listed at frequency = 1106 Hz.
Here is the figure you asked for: 60.68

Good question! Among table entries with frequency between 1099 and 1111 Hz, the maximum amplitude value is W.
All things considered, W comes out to 61.46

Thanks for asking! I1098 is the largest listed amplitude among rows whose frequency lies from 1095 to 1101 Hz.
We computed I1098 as 62.3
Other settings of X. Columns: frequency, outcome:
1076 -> 57.07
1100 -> 61.46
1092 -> 64.59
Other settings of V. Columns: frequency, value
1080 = 60.03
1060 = 55.6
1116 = 60.94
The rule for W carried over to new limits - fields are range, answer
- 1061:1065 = 55.69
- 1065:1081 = 60.07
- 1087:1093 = 65.43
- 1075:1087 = 66.1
